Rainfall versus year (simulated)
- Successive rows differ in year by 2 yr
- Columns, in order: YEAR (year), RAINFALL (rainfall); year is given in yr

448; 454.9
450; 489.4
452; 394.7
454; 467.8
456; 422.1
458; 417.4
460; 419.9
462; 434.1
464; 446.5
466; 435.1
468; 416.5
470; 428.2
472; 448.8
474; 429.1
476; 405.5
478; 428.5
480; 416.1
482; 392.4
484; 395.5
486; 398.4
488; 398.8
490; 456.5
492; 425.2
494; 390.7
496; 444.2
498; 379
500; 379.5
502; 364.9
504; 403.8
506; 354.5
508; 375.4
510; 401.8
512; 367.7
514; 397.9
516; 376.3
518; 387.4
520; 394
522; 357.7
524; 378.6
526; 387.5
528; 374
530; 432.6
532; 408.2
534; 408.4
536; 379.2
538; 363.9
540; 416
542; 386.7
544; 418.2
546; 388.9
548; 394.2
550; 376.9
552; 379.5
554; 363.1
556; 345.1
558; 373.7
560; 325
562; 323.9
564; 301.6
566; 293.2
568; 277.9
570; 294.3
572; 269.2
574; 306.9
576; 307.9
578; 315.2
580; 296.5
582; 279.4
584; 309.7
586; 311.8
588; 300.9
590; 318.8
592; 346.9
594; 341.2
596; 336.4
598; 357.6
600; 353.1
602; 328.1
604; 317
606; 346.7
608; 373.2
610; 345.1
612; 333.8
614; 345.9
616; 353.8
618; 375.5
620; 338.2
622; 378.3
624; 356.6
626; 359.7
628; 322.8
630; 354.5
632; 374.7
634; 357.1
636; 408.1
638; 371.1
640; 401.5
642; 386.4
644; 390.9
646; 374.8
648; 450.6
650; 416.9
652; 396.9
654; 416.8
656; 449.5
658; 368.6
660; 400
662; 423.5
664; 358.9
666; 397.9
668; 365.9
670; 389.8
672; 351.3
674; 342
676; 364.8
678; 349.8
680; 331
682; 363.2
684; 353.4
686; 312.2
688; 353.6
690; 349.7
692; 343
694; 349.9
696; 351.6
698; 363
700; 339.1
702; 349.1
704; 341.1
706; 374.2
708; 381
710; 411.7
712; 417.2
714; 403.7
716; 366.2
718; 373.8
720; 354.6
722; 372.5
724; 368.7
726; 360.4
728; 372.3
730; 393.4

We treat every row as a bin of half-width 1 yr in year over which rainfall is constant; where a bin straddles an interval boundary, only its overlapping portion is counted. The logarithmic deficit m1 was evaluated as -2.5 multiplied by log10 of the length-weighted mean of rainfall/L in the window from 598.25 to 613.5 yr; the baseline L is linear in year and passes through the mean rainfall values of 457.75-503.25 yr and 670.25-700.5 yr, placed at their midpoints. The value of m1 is 0.09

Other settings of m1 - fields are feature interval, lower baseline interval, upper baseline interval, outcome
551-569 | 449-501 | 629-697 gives 0.21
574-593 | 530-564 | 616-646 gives 0.21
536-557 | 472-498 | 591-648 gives 0.02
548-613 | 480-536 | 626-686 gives 0.18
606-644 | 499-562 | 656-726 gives 0.03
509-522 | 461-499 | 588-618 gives 0.03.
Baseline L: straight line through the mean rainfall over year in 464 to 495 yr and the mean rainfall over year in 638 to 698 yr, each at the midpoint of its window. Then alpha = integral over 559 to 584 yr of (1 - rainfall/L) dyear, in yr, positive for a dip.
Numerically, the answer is 6.2 yr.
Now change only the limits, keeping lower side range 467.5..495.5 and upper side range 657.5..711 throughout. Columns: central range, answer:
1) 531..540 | 0.2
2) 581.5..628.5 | 5.4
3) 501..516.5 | 1.1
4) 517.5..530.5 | 0.6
